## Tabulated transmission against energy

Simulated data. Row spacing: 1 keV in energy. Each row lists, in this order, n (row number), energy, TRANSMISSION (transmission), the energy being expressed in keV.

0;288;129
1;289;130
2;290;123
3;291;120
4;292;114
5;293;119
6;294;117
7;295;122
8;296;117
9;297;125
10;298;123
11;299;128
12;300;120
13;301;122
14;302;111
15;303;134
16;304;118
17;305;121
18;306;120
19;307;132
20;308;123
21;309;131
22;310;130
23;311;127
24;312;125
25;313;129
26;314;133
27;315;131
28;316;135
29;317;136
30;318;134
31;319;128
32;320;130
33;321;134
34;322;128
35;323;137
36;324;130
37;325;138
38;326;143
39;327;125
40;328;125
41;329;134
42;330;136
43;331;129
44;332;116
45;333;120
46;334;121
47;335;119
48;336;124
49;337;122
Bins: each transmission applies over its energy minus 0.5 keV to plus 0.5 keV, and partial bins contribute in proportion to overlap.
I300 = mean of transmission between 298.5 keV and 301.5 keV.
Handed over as 123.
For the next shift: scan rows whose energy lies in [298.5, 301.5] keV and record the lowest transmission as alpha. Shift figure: 120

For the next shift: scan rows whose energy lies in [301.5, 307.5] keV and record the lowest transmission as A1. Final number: 111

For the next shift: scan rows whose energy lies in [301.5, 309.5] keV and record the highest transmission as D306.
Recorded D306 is 134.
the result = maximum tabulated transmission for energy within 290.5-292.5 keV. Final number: 120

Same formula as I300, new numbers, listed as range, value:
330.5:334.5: 122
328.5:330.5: 135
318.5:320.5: 129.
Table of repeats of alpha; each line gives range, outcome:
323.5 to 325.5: 130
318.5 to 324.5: 128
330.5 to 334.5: 116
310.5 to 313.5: 125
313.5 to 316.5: 131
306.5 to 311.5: 123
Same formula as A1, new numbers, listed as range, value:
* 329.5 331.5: 129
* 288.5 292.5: 114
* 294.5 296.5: 117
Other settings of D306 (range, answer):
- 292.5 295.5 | 122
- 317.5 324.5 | 137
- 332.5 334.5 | 121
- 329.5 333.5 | 136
